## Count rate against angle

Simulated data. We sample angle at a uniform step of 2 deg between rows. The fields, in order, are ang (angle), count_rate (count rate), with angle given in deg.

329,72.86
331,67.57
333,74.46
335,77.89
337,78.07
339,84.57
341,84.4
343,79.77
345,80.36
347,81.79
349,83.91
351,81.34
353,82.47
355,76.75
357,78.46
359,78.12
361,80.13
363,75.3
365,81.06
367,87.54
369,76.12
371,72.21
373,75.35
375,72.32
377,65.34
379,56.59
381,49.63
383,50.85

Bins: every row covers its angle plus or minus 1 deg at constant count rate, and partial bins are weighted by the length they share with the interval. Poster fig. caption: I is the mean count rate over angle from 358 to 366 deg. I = 78.7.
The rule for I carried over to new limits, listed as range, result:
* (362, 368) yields 81.3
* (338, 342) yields 84.5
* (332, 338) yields 76.8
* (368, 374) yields 74.6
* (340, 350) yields 82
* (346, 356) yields 81.3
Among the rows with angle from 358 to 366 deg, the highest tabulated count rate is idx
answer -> 81.06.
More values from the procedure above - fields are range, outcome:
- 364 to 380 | 87.54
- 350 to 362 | 82.47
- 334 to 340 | 84.57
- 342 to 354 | 83.91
